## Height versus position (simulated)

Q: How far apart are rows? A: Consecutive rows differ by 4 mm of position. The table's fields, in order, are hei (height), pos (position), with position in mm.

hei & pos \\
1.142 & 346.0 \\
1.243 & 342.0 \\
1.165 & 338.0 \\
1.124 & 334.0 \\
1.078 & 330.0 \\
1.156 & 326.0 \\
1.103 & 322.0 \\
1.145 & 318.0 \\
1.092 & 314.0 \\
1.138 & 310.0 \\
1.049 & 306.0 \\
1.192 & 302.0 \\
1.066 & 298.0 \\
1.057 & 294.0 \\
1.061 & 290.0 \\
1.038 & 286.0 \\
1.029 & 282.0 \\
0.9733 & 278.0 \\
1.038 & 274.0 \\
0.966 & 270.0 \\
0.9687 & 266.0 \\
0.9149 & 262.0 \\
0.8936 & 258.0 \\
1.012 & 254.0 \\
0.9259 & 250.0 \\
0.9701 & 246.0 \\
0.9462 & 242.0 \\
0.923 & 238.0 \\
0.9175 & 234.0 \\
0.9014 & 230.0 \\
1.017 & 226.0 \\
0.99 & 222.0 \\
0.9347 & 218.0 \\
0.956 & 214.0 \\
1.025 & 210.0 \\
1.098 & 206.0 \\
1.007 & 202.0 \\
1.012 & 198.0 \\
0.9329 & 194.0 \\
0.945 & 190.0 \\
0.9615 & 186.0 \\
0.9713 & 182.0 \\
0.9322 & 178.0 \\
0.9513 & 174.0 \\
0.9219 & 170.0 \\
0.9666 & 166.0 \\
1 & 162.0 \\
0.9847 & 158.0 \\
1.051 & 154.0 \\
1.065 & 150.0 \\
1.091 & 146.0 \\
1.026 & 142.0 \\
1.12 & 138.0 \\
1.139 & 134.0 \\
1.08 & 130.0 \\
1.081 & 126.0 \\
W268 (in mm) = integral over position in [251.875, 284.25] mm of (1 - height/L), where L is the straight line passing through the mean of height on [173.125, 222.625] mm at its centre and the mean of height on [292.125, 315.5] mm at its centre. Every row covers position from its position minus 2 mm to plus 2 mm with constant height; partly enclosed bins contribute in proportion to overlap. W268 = 2.6 mm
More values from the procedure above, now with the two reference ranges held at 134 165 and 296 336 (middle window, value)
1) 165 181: 1.8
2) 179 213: 2.5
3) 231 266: 4.8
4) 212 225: 1.4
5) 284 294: 0.5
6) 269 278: 0.8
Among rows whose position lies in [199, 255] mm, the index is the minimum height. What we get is 0.9014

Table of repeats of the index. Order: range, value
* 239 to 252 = 0.9259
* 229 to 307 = 0.8936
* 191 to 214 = 0.9329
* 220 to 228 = 0.99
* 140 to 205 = 0.9219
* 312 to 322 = 1.092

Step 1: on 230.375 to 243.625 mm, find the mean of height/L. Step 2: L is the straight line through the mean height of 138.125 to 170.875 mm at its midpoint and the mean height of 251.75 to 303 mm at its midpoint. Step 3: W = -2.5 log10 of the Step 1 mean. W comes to 0.10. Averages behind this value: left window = 1.02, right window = 1.01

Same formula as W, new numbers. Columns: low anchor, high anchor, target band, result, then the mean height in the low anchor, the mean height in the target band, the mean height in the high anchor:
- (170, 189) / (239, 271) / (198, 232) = -0.048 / 0.95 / 0.992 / 0.948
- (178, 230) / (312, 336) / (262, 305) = 0.039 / 0.982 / 1.03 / 1.12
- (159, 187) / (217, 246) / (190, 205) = -0.036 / 0.959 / 0.986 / 0.949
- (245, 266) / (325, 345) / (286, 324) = -0.023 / 0.944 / 1.1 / 1.15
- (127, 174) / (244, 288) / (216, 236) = 0.050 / 1.04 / 0.952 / 0.975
